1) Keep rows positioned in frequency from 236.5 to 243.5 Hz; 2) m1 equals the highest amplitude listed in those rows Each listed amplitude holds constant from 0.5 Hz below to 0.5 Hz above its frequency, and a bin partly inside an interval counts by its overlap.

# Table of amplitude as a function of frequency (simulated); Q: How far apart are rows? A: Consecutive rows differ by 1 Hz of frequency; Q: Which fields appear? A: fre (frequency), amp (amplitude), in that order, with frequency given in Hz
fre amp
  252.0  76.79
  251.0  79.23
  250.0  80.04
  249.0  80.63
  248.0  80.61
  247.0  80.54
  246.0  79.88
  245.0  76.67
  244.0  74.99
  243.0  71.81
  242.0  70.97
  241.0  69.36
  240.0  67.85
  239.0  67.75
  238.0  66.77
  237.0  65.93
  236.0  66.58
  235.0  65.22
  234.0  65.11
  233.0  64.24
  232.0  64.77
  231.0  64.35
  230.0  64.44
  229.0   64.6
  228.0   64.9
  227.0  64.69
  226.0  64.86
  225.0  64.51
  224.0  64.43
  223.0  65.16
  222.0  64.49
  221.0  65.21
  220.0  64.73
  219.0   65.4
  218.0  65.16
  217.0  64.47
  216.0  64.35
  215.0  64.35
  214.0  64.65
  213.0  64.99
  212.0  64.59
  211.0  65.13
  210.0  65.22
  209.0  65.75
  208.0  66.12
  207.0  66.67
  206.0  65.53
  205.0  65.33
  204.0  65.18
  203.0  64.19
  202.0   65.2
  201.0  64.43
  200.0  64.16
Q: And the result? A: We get 71.81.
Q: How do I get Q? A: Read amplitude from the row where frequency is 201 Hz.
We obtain 64.43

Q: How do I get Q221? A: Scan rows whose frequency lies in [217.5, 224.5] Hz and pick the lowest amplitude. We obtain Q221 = 64.43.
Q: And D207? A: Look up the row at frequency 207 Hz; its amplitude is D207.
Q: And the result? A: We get 66.67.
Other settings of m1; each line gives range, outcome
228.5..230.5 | 64.6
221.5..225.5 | 65.16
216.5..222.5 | 65.4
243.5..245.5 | 76.67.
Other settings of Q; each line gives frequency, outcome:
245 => 76.67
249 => 80.63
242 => 70.97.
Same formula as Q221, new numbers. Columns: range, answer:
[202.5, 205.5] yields 64.19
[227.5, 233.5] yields 64.24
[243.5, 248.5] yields 74.99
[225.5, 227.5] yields 64.69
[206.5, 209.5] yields 65.75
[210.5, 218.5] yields 64.35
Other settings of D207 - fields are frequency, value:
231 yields 64.35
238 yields 66.77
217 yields 64.47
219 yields 65.4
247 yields 80.54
